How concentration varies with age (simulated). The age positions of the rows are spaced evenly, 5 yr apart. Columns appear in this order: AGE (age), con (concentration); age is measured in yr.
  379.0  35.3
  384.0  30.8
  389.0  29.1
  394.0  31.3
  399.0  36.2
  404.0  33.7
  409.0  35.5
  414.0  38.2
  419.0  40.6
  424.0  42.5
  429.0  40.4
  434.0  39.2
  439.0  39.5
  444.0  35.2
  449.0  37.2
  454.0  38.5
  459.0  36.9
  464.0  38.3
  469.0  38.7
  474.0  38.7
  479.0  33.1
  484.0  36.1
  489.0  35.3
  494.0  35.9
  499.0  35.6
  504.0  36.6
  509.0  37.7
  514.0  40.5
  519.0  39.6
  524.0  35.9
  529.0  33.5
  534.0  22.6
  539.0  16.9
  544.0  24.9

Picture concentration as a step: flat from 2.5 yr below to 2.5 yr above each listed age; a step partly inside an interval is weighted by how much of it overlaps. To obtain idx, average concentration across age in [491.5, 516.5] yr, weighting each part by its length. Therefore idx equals 37.3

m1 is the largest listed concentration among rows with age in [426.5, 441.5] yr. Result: 40.4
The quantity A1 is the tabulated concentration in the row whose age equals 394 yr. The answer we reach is 31.3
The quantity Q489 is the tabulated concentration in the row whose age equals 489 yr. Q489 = 35.3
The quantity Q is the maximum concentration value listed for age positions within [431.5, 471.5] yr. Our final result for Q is 39.5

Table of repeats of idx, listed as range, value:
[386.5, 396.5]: 30.2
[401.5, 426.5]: 38.1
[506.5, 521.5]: 39.3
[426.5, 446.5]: 38.6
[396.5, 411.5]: 35.1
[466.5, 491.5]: 36.4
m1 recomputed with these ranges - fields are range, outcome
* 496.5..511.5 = 37.7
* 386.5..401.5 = 36.2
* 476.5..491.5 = 36.1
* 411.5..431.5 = 42.5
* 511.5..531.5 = 40.5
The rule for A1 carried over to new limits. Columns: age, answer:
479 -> 33.1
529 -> 33.5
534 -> 22.6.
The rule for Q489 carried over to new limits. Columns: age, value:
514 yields 40.5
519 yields 39.6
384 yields 30.8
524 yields 35.9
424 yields 42.5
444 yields 35.2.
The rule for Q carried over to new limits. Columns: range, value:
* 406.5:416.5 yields 38.2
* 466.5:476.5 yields 38.7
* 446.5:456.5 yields 38.5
